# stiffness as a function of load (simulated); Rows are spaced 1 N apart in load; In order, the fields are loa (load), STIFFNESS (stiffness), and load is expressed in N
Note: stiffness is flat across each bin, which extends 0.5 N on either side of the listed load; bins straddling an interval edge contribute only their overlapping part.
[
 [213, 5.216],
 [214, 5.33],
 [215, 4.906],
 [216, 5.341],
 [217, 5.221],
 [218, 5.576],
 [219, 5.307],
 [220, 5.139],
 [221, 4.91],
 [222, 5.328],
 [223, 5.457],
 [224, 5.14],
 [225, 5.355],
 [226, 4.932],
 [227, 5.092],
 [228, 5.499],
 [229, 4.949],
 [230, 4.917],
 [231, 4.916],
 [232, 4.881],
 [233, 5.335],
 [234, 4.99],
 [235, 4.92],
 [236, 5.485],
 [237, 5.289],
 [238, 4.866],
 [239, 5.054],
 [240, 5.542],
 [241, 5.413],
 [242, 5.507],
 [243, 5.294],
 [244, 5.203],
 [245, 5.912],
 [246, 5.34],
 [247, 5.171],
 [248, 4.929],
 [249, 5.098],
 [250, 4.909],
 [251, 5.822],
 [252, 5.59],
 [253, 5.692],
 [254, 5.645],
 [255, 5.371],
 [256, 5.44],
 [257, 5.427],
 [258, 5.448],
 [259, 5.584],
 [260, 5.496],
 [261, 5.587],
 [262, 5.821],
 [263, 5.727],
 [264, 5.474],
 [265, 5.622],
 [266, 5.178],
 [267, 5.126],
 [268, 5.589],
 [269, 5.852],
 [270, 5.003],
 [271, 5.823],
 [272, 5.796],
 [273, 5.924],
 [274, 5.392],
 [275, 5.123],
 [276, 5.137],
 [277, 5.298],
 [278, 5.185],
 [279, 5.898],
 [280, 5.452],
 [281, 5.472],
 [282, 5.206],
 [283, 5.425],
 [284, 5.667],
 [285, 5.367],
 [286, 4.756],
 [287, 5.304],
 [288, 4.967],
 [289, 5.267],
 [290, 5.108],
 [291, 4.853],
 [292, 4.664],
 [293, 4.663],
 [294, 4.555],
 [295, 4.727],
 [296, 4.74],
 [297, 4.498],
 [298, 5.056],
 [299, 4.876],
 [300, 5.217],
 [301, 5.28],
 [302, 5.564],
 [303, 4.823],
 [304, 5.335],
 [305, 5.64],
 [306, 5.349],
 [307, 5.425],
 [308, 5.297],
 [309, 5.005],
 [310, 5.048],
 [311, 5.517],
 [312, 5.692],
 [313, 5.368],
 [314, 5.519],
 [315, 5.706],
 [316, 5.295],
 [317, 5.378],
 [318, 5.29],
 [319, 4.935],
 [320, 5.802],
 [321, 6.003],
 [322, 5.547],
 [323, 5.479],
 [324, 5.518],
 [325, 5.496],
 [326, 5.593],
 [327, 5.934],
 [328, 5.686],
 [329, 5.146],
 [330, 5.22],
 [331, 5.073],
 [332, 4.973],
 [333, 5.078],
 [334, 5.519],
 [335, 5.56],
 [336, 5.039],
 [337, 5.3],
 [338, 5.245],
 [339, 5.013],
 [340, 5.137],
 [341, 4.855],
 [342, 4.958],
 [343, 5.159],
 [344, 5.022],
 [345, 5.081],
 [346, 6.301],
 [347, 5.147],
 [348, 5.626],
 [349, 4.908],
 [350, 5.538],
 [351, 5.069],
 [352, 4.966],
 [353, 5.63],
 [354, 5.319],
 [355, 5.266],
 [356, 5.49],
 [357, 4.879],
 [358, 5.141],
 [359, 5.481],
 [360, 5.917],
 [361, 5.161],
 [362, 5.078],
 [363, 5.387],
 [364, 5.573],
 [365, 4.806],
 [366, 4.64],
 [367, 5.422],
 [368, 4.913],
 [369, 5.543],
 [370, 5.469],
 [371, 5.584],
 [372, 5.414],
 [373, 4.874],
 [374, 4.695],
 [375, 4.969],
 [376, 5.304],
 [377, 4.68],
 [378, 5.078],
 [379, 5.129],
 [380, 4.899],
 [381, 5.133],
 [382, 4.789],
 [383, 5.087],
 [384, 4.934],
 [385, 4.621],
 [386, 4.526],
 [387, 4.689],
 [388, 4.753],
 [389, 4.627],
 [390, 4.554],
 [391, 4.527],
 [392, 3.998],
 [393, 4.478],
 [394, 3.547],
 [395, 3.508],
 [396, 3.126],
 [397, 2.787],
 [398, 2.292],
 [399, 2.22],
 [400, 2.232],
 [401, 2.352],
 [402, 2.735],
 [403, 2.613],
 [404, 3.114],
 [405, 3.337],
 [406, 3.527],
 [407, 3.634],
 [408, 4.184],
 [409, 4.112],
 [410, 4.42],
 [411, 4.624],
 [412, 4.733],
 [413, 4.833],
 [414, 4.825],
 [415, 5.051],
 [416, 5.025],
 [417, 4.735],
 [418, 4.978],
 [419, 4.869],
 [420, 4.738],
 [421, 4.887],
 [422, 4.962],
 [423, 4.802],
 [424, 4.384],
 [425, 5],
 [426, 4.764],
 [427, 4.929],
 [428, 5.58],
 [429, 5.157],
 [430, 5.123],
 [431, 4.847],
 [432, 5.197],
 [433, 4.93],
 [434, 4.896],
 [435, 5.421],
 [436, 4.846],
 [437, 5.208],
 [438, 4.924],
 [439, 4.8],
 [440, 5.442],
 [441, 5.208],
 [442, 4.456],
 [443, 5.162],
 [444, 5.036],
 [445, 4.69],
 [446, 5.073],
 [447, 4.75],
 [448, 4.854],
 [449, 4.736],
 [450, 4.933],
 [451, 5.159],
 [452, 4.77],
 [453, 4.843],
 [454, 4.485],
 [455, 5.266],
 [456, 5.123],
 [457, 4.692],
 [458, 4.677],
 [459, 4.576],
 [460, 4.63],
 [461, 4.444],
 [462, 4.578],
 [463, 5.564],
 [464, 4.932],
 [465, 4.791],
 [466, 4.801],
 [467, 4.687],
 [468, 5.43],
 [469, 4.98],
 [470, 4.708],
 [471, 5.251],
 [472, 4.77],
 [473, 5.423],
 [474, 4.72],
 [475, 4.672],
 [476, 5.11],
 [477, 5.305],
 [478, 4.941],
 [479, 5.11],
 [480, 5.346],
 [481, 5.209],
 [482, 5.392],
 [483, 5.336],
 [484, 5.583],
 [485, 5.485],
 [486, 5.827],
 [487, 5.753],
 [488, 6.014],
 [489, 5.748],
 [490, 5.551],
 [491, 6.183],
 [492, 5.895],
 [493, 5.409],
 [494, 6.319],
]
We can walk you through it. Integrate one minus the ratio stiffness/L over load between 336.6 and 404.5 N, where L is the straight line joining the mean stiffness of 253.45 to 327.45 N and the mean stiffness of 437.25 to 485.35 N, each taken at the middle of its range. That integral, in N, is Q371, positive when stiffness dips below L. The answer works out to 6.15 N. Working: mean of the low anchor 5.35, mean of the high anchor 4.98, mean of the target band 4.71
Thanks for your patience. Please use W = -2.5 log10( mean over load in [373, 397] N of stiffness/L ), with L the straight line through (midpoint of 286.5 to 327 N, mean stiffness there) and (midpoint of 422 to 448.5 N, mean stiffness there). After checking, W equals 0.12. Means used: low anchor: 5.24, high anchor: 4.98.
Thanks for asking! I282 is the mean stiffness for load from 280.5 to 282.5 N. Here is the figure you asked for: 5.34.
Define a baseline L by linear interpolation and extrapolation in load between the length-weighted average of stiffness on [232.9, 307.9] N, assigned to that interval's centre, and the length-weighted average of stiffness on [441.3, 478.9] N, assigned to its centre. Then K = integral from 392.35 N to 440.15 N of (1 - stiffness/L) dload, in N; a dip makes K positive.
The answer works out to 6.6 N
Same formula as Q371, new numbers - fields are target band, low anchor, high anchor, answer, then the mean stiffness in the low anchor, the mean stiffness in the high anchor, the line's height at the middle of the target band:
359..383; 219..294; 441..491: 0.08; 5.31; 5.06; 5.17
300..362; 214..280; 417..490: -1.47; 5.34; 5.03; 5.21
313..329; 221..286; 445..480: -0.97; 5.36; 4.91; 5.21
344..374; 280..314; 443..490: -0.97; 5.15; 5.05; 5.12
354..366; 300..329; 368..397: -0.77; 5.44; 4.7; 4.95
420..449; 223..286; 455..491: 1.16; 5.36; 5.14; 5.18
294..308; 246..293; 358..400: 0.18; 5.38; 4.66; 5.17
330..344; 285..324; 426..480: 0.02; 5.2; 4.96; 5.15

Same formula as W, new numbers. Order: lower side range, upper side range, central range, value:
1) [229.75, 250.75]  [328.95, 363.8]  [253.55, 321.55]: -0.021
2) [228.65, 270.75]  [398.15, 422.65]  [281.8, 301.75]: -0.003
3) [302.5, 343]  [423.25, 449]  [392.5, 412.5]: 0.444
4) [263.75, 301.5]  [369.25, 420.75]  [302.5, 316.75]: -0.075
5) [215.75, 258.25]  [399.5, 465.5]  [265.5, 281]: -0.061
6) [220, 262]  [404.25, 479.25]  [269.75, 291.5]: -0.029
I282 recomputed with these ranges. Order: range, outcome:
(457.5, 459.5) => 4.63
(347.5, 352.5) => 5.22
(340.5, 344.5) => 5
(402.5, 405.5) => 3.02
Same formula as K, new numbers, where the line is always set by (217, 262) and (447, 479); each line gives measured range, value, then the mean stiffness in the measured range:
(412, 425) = 0.4 N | 4.84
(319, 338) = -1.1 N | 5.42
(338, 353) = -0.3 N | 5.21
